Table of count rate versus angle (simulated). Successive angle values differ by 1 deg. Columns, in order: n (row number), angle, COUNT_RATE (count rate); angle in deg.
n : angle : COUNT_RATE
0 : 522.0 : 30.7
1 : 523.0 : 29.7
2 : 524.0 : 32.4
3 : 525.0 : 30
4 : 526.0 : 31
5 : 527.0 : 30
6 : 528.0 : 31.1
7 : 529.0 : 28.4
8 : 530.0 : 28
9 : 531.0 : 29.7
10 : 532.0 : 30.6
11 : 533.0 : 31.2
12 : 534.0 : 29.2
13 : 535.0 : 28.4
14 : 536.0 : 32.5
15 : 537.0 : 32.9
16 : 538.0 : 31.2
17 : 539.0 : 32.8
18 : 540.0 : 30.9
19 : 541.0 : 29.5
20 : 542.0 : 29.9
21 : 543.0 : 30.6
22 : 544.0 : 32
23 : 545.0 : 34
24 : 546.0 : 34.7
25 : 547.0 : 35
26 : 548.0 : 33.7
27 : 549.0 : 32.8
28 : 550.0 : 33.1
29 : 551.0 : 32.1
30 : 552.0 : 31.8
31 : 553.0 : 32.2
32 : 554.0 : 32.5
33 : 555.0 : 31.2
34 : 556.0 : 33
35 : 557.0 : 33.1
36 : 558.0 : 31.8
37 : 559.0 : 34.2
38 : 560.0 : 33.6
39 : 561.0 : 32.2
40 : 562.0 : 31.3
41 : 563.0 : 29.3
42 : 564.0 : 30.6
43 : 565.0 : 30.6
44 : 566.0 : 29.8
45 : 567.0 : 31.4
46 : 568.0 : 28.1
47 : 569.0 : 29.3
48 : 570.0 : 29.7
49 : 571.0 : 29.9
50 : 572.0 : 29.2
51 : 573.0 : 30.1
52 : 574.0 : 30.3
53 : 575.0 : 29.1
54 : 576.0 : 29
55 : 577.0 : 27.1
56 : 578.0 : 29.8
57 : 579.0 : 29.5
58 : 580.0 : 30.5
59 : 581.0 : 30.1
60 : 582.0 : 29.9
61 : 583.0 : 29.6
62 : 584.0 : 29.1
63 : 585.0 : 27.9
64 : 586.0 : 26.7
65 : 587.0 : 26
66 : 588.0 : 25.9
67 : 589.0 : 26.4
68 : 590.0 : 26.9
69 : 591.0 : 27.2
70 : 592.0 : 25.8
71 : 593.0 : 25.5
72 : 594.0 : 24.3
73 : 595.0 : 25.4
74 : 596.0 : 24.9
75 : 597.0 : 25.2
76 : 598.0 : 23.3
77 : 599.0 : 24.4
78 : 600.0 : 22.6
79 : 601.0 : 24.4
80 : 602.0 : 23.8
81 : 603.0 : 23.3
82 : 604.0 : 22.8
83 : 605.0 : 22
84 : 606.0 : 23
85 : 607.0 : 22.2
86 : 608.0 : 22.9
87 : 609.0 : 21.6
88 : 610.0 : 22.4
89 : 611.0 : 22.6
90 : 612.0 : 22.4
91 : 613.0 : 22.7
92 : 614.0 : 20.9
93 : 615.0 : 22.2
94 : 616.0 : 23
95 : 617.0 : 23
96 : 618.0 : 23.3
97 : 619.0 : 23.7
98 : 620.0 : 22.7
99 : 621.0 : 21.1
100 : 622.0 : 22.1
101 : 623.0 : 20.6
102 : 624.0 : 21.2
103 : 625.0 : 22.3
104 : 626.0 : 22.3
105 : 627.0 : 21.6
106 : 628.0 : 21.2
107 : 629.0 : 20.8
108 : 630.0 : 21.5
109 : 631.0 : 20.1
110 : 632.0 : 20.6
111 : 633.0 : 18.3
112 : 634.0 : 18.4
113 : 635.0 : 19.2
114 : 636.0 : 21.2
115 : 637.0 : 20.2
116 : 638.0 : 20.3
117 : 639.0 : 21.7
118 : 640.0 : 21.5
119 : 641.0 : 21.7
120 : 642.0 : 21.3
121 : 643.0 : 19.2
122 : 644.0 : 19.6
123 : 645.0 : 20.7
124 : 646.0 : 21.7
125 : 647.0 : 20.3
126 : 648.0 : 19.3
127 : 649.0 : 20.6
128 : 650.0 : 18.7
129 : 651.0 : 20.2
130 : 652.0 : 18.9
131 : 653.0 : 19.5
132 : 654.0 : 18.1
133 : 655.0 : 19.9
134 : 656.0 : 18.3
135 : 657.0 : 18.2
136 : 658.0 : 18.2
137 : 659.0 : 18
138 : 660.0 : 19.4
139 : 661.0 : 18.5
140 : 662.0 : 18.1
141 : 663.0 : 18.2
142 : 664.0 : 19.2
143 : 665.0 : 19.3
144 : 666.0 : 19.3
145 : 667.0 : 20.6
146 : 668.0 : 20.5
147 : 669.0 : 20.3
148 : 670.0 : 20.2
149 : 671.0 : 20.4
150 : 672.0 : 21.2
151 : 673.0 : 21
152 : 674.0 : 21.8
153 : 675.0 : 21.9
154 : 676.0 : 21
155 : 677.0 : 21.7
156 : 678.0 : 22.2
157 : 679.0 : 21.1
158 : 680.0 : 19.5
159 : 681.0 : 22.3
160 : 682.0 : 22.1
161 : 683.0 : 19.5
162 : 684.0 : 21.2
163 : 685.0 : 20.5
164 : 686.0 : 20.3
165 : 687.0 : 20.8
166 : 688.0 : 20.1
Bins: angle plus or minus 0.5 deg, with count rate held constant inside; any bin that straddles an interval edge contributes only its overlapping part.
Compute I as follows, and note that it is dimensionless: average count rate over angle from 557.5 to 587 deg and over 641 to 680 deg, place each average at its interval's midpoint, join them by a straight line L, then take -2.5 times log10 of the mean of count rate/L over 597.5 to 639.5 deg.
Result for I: 0.129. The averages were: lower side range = 29.9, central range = 21.9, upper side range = 19.9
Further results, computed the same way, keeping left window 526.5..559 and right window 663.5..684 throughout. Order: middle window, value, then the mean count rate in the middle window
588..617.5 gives 0.126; 23.7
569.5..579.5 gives -0.015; 29.4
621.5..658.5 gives 0.164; 20.3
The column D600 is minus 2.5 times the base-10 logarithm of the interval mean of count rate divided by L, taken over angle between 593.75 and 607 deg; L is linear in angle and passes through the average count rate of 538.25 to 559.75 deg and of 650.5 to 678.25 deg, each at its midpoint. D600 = 0.13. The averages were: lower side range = 32.4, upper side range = 19.8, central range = 23.7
